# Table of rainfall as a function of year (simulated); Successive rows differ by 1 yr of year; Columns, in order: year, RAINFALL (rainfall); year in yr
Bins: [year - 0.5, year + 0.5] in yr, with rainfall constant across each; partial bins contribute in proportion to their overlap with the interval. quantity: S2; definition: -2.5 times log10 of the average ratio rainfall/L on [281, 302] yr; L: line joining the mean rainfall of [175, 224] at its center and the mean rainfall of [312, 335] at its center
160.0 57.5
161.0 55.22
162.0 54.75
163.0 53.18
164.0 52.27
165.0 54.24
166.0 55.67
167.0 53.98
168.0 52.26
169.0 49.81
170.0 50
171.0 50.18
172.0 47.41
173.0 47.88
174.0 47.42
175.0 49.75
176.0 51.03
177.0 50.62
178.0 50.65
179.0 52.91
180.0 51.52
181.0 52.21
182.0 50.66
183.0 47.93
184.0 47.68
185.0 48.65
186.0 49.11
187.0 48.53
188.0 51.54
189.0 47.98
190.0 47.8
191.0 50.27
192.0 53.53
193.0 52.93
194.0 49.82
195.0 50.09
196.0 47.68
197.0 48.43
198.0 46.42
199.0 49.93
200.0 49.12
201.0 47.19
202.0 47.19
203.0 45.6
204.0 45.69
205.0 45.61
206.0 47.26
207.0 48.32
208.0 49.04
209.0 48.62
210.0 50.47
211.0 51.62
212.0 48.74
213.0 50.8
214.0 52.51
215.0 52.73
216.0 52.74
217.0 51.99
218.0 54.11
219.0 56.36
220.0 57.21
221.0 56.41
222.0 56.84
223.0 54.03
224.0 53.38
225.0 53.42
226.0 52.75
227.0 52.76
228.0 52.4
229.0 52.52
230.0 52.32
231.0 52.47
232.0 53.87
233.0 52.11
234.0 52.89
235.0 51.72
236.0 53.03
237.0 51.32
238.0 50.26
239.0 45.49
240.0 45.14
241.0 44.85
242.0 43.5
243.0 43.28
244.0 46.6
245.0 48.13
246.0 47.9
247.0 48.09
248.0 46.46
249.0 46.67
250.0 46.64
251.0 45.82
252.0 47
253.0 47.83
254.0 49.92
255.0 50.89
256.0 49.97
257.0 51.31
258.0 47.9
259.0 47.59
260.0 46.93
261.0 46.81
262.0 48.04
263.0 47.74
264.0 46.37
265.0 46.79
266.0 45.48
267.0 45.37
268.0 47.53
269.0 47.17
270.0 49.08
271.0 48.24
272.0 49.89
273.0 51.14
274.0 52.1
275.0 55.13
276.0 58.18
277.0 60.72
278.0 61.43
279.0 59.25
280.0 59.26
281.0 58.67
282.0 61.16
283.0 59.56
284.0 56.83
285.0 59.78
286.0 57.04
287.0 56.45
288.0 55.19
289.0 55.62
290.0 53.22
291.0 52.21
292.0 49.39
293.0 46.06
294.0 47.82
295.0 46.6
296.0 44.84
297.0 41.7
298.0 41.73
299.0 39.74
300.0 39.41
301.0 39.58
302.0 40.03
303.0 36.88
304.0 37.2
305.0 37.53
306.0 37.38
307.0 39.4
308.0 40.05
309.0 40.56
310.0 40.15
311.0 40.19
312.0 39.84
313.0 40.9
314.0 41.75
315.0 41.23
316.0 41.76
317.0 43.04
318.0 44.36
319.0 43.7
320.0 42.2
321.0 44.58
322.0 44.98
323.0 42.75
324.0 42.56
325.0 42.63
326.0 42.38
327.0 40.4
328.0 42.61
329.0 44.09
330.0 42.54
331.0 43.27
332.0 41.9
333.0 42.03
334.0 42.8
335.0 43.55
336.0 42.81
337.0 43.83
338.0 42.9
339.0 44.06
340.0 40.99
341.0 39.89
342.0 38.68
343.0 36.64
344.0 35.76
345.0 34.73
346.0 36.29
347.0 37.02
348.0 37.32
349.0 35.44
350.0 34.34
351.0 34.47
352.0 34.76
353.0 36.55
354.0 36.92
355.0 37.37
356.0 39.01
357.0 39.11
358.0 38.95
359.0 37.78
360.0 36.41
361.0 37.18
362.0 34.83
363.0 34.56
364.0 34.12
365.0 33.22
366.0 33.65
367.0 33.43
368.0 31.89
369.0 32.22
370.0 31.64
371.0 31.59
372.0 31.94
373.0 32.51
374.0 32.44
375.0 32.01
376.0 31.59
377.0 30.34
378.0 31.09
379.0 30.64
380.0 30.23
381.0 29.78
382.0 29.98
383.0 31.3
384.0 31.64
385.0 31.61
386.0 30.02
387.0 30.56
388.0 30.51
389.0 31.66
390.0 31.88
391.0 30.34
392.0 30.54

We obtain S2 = -0.13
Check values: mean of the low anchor 50.4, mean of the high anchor 42.6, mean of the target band 50.2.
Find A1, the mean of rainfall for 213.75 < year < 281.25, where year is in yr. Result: 50.8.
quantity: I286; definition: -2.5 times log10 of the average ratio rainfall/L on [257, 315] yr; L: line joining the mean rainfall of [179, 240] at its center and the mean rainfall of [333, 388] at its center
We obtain -0.122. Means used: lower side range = 50.7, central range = 48.1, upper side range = 35.3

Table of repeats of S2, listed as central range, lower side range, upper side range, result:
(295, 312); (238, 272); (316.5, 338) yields 0.11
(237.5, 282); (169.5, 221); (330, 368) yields -0.11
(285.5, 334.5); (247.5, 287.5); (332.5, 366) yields 0.02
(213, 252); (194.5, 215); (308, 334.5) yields -0.08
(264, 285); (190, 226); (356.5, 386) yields -0.23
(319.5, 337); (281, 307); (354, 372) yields -0.04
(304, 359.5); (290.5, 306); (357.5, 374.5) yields -0.05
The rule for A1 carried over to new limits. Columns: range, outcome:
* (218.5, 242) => 52.1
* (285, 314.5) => 44.4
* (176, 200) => 49.9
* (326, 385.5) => 36.3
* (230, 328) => 47.5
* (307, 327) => 42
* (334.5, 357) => 38.4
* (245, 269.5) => 47.6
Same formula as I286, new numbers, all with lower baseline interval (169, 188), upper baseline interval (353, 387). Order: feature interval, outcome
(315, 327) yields -0.15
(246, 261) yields -0.11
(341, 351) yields -0.03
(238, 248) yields -0.05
